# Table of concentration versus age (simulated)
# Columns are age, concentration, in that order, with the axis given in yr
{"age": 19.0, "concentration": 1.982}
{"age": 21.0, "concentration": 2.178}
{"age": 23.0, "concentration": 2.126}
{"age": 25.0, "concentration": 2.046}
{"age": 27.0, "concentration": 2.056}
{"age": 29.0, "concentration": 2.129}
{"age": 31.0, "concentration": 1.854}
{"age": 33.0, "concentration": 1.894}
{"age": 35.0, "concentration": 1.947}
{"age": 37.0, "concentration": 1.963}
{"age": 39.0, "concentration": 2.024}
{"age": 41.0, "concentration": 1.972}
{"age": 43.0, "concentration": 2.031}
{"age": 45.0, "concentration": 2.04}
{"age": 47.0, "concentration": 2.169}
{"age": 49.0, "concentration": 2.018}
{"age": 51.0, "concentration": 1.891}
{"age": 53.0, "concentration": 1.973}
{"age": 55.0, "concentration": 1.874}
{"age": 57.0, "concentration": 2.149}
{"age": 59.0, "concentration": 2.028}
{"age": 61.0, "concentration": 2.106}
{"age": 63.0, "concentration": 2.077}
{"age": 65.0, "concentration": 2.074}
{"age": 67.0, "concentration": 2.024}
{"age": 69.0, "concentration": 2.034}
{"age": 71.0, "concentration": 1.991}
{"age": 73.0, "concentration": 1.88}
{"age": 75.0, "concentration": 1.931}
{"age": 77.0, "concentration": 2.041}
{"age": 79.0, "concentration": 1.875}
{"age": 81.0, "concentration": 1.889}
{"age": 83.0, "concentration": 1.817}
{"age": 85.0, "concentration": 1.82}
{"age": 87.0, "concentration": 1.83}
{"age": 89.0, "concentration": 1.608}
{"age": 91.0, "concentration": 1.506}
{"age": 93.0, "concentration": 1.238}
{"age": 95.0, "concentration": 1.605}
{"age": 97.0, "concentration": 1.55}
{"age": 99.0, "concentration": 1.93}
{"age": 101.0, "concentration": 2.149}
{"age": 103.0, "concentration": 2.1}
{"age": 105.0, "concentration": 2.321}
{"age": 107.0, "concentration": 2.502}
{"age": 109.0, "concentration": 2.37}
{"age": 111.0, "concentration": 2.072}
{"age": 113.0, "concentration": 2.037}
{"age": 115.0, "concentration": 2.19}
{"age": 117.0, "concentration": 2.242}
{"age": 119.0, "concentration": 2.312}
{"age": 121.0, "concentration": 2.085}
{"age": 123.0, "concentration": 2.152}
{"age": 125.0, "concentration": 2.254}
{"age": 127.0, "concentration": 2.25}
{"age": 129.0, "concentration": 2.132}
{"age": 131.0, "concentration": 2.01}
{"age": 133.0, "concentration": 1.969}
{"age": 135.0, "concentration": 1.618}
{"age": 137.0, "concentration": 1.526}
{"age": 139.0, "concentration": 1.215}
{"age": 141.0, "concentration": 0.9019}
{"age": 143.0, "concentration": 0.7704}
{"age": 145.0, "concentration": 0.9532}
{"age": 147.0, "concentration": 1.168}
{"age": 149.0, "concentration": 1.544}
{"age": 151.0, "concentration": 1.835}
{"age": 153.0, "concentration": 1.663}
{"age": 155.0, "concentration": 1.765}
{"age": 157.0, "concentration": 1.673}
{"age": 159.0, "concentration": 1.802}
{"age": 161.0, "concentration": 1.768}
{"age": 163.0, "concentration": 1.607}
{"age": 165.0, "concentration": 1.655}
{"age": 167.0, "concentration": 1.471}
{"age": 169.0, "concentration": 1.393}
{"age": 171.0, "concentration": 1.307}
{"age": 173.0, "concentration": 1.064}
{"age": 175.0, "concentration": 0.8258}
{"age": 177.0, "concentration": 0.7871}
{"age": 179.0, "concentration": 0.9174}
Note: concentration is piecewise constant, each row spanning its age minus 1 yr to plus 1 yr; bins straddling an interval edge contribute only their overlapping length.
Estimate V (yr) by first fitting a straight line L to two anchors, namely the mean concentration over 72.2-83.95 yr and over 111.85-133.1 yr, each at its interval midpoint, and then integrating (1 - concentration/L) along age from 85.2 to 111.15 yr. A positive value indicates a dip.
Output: 1.6 yr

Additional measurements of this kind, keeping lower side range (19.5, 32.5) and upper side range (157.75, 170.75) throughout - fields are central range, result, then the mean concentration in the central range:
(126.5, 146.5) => 2.2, 1.51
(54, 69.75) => -0.9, 2.05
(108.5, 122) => -3.2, 2.18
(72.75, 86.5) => -0.1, 1.89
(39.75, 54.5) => -0.2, 2.01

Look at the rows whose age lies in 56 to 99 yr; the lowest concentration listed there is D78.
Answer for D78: 1.238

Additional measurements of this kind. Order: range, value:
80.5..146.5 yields 0.7704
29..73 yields 1.854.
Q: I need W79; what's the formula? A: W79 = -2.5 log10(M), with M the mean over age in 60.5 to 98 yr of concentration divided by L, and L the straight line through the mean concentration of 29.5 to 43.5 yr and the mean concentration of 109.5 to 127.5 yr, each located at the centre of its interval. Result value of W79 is 0.13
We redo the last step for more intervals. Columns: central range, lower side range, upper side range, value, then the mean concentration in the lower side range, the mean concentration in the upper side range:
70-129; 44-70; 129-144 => -0.16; 2.04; 1.48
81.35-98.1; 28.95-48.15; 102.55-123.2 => 0.30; 2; 2.22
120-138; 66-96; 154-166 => -0.15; 1.81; 1.71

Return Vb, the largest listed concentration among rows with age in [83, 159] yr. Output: 2.502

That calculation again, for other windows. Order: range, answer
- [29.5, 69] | 2.169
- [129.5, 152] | 2.01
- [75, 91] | 2.041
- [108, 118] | 2.37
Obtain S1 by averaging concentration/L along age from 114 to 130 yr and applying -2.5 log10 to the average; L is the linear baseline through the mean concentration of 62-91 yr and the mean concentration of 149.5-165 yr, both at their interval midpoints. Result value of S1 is -0.218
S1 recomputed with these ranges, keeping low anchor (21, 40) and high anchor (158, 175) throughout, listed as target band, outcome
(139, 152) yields 0.280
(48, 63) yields -0.054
